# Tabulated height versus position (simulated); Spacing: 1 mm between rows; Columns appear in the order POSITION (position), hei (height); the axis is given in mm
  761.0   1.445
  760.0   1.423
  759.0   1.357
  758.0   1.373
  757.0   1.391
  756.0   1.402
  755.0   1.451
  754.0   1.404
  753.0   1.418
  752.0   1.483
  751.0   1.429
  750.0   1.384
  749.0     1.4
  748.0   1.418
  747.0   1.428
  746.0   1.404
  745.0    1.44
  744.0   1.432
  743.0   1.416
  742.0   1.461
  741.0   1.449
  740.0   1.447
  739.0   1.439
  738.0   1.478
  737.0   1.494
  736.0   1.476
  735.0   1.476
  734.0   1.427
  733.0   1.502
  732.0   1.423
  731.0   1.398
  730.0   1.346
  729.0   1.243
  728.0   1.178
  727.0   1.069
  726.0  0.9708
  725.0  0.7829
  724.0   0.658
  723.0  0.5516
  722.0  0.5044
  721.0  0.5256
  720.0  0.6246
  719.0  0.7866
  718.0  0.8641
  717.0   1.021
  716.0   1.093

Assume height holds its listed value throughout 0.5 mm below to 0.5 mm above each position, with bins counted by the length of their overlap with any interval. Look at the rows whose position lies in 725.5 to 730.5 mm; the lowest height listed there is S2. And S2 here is 0.9708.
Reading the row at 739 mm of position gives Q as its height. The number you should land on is 1.439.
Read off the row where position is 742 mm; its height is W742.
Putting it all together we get 1.461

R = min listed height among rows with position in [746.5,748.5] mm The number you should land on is 1.418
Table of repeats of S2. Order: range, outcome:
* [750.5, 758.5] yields 1.373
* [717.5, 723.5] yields 0.5044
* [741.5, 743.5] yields 1.416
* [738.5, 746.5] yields 1.404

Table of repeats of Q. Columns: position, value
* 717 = 1.021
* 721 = 0.5256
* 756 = 1.402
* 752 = 1.483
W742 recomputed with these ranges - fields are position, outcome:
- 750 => 1.384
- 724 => 0.658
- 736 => 1.476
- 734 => 1.427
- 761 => 1.445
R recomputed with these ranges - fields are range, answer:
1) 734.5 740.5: 1.439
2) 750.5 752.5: 1.429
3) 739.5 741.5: 1.447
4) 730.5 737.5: 1.398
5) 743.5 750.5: 1.384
